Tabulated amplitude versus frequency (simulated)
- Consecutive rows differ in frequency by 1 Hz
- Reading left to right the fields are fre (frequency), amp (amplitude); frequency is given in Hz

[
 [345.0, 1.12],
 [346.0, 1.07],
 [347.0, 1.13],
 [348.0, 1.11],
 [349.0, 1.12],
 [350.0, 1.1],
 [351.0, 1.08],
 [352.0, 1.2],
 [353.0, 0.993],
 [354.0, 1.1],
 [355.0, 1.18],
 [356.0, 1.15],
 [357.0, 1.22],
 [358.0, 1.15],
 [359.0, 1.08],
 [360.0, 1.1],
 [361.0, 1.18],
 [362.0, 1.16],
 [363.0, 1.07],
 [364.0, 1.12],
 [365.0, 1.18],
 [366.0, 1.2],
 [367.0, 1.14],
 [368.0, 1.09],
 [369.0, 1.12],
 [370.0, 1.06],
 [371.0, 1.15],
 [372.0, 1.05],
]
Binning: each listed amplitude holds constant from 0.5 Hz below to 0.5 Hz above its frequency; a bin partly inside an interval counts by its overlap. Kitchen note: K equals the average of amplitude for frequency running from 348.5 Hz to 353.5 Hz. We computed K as 1.1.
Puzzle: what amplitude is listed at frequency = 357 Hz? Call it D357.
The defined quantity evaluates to 1.22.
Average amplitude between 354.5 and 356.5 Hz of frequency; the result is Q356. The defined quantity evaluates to 1.17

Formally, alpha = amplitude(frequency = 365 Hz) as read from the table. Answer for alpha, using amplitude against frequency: 1.18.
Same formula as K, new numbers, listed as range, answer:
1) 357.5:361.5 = 1.13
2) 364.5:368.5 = 1.15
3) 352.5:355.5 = 1.09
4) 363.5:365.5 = 1.15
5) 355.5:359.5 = 1.15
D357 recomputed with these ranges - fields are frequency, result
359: 1.08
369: 1.12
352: 1.2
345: 1.12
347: 1.13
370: 1.06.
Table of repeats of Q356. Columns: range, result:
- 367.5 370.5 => 1.09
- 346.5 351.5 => 1.11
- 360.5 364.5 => 1.13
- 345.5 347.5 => 1.1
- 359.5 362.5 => 1.15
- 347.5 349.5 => 1.12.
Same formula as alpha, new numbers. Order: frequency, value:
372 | 1.05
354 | 1.1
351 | 1.08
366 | 1.2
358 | 1.15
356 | 1.15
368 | 1.09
